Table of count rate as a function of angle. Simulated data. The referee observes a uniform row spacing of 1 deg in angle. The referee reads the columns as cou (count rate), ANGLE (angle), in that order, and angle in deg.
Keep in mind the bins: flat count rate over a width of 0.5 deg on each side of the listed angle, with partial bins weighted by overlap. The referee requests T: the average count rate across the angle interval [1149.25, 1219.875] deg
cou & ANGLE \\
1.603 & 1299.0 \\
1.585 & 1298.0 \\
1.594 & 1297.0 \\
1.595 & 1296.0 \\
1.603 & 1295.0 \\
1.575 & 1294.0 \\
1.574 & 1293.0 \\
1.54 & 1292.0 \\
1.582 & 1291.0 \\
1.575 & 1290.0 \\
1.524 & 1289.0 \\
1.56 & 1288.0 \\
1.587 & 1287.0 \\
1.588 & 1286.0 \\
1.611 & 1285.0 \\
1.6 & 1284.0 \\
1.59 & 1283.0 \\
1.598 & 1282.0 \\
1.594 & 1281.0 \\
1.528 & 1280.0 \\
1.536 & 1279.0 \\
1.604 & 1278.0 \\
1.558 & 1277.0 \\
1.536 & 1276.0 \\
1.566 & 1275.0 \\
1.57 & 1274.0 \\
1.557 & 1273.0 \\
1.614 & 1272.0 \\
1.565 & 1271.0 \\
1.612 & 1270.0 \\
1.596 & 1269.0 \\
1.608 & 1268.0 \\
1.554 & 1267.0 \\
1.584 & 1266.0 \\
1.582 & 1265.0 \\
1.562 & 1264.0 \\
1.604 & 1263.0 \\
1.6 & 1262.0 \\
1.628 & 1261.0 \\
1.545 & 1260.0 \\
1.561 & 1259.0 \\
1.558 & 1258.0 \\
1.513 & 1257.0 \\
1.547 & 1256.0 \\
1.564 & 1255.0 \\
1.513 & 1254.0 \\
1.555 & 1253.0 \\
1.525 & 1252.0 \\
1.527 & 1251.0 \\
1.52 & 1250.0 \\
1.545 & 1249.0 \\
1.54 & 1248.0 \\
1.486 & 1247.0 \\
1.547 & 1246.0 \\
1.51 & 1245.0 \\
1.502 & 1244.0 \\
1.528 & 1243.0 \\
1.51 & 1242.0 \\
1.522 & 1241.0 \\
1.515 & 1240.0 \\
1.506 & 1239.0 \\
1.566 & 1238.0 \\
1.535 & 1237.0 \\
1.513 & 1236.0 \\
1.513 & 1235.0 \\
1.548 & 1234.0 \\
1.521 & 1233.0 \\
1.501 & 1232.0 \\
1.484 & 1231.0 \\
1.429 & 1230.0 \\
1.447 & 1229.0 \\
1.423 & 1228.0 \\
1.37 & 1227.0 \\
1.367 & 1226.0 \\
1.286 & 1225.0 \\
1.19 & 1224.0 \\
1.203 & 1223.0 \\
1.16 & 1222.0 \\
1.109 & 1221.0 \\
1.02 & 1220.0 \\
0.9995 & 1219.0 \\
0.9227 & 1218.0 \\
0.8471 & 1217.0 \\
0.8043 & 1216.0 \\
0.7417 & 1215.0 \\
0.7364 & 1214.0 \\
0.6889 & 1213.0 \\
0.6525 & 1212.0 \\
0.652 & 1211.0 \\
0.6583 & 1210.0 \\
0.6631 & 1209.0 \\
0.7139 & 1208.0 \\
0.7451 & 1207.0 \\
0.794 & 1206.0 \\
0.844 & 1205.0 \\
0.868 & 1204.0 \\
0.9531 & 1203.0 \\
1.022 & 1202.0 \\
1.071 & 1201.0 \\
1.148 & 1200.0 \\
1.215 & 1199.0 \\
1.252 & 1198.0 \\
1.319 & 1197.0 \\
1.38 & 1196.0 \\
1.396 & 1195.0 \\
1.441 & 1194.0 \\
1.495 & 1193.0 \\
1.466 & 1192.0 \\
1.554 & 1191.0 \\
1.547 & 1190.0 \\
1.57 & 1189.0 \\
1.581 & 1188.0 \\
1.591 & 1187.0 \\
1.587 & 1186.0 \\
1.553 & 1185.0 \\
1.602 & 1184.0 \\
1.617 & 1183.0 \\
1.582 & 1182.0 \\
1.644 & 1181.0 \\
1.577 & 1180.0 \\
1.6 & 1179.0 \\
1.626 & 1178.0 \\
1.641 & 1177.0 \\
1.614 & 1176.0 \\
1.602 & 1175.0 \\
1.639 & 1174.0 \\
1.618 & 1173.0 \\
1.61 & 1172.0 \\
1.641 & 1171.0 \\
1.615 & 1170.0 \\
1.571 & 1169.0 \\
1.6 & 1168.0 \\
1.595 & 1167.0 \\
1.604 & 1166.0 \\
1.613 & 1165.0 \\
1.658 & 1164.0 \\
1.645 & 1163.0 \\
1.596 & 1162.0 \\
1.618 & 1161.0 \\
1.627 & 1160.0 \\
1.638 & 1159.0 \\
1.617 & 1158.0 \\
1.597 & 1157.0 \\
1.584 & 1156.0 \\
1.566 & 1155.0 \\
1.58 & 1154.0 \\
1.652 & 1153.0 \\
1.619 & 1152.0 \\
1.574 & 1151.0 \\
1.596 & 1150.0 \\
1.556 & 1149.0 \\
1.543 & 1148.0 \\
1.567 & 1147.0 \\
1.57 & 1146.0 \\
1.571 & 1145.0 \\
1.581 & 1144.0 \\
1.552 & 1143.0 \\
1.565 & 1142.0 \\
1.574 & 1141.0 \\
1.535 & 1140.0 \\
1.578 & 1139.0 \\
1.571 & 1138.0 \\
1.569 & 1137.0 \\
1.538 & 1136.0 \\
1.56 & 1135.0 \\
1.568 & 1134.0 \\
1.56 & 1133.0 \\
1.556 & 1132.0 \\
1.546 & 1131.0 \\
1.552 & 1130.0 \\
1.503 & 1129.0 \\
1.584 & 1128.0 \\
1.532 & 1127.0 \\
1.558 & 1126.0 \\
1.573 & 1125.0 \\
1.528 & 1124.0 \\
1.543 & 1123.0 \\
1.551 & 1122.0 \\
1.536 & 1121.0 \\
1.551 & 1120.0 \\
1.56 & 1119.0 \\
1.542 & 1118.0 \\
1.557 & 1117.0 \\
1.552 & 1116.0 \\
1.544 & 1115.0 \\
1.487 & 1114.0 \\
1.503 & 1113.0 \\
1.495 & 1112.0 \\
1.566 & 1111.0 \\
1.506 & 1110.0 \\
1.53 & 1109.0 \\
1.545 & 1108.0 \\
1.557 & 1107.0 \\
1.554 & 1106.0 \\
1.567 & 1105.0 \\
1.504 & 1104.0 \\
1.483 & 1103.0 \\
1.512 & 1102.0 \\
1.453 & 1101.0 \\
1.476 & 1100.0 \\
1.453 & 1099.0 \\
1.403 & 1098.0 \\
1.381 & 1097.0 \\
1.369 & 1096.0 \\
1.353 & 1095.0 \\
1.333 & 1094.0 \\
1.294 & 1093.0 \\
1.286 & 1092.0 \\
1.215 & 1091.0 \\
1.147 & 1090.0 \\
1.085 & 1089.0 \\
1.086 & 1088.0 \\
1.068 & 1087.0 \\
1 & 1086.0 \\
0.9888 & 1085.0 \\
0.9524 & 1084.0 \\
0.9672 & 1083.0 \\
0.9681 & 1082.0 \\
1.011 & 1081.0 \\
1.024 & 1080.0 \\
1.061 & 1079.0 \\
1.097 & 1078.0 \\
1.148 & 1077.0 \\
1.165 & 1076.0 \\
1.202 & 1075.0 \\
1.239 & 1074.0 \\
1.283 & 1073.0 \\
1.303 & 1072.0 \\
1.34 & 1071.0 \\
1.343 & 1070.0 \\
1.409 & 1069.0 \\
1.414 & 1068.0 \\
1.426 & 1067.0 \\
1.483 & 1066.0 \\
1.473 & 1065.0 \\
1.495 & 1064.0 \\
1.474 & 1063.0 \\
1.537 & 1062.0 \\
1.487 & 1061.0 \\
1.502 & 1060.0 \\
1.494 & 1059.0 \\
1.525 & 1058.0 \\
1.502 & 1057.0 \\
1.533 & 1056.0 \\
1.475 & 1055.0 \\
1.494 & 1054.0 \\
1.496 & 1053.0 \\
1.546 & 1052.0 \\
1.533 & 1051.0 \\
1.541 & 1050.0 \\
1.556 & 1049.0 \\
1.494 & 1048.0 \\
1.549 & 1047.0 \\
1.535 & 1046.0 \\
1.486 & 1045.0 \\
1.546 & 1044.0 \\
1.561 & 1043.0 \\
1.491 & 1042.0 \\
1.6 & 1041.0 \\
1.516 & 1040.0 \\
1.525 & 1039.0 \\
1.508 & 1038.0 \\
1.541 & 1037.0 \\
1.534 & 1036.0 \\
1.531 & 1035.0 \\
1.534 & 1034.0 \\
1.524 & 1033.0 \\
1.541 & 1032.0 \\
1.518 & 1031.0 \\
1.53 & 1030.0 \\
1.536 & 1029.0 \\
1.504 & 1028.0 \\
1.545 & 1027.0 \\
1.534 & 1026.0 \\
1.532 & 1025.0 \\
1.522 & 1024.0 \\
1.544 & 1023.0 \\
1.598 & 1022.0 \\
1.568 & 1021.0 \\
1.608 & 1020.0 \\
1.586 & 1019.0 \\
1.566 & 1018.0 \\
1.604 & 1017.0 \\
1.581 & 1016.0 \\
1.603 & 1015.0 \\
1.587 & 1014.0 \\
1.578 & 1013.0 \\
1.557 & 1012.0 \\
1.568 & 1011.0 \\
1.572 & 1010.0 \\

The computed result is 1.35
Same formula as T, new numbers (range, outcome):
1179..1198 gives 1.52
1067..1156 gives 1.42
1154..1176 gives 1.61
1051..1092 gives 1.29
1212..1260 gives 1.36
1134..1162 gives 1.58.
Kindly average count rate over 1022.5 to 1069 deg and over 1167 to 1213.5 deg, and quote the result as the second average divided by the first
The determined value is 0.87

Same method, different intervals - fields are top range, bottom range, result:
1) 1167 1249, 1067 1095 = 1.13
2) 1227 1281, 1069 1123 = 1.15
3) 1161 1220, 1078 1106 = 1.05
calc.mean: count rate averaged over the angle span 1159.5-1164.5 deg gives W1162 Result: 1.63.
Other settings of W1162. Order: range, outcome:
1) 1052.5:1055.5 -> 1.49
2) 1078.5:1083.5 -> 1.01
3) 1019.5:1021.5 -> 1.59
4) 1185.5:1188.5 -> 1.59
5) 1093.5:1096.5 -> 1.35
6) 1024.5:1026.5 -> 1.53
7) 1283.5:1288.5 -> 1.59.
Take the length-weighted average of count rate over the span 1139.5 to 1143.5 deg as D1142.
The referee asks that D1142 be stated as 1.56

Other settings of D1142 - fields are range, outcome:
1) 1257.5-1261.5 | 1.57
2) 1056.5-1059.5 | 1.51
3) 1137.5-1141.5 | 1.56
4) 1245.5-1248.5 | 1.52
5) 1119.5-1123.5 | 1.55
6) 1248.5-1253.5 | 1.53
